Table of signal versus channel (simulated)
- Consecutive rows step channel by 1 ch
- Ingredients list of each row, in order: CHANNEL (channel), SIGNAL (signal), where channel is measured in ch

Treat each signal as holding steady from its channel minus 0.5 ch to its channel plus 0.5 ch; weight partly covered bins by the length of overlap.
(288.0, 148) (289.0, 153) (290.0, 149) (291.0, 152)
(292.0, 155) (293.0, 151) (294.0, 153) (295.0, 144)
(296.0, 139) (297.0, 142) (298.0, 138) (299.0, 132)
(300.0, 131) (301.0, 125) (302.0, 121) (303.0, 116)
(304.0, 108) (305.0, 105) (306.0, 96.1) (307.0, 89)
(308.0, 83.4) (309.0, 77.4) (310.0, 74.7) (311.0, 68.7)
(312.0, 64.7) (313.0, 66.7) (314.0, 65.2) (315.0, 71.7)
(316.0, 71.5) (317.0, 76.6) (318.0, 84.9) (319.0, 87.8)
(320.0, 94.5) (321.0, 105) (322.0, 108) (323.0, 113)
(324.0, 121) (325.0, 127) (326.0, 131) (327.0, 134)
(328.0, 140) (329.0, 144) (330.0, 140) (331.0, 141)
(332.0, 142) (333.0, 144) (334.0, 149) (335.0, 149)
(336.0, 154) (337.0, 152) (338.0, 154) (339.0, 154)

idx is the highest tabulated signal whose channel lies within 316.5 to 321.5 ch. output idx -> 105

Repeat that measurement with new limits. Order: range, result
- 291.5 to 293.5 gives 155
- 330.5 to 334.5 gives 149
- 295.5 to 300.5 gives 142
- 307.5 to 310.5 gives 83.4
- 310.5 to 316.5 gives 71.7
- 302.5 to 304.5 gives 116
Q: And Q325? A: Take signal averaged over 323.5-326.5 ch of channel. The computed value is 126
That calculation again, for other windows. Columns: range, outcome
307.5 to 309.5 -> 80.4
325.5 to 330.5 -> 138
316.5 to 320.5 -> 85.9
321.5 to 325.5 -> 117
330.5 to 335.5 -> 145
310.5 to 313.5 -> 66.7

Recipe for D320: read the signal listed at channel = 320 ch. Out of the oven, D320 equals 94.5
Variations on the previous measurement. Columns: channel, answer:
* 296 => 139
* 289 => 153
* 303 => 116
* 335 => 149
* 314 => 65.2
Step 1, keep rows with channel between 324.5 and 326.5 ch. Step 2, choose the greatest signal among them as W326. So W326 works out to 131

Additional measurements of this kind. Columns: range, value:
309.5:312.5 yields 74.7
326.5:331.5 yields 144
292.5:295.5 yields 153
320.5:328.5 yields 140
